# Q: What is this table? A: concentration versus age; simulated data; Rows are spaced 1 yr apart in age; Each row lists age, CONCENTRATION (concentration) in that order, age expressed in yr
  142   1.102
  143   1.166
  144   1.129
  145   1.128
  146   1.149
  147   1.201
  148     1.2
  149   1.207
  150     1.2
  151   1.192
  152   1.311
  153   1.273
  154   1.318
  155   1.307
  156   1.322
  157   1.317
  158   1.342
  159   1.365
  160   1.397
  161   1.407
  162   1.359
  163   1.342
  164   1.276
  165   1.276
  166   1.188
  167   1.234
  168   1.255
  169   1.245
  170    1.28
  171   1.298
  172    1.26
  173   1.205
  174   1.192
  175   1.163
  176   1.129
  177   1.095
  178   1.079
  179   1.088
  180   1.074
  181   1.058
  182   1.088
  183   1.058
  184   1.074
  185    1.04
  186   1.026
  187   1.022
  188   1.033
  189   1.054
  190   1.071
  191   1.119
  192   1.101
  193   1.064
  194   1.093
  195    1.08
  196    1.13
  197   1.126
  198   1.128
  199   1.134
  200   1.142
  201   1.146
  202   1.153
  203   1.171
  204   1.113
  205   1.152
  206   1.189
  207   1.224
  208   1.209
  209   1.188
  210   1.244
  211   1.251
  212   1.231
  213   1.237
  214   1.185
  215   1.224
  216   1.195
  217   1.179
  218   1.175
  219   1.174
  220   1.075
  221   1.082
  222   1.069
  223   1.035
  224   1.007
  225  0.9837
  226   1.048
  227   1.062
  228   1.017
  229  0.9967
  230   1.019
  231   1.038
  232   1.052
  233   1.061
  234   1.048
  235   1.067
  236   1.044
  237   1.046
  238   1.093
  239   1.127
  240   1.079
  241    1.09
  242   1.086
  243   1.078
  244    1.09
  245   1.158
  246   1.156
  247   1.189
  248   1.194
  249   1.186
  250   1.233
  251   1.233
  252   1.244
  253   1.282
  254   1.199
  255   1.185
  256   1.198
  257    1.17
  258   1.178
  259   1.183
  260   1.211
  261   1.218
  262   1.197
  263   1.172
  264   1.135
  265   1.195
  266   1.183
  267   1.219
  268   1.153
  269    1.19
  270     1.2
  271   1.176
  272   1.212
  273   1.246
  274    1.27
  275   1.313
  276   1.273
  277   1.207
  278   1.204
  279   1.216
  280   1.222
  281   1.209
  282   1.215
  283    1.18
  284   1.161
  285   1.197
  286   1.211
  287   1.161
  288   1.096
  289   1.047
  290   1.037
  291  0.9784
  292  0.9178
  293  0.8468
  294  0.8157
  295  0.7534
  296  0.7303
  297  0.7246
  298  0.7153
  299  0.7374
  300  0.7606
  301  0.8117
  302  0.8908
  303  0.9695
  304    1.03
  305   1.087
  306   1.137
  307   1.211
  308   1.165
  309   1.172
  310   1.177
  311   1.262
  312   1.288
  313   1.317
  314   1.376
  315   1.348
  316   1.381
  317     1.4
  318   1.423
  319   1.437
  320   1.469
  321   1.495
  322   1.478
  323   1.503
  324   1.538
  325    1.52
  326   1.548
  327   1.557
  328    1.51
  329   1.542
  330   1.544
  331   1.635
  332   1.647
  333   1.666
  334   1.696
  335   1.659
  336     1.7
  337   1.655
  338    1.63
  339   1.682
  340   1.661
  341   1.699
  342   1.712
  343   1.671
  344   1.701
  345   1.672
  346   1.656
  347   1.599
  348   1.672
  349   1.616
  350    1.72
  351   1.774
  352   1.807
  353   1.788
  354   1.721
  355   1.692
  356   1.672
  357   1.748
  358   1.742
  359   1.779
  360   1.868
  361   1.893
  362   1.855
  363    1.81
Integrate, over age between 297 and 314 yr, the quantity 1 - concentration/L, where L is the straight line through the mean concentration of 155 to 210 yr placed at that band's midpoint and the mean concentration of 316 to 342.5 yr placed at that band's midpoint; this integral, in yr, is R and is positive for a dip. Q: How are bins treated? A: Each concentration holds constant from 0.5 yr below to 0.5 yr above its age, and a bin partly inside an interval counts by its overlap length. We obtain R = 5.2 yr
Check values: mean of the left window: 1.18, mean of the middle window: 1.05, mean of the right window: 1.57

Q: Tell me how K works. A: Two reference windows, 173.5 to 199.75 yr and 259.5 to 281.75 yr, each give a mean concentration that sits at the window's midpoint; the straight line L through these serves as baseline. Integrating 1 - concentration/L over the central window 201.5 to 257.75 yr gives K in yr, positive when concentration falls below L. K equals 0.8 yr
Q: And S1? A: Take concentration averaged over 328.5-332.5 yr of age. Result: 1.59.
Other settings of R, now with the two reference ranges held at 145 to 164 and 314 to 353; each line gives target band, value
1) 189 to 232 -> 8.0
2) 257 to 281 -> 4.5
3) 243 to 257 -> 2.5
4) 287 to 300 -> 5.5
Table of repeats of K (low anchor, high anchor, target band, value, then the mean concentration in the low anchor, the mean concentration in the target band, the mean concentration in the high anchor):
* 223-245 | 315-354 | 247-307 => 7.82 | 1.06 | 1.11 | 1.61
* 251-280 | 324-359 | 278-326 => 9.42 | 1.21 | 1.15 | 1.66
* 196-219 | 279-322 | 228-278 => -0.45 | 1.18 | 1.16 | 1.11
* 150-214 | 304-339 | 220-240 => 3.55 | 1.19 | 1.05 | 1.44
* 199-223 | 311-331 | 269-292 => 2.93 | 1.17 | 1.18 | 1.46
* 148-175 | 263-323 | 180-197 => 2.46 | 1.28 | 1.07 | 1.15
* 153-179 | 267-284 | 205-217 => 0.31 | 1.26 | 1.21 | 1.22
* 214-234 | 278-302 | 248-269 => -3.34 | 1.08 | 1.2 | 0.991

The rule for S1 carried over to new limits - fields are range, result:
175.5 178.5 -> 1.1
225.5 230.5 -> 1.03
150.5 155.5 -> 1.28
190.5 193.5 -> 1.09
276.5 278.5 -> 1.21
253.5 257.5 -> 1.19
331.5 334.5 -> 1.67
